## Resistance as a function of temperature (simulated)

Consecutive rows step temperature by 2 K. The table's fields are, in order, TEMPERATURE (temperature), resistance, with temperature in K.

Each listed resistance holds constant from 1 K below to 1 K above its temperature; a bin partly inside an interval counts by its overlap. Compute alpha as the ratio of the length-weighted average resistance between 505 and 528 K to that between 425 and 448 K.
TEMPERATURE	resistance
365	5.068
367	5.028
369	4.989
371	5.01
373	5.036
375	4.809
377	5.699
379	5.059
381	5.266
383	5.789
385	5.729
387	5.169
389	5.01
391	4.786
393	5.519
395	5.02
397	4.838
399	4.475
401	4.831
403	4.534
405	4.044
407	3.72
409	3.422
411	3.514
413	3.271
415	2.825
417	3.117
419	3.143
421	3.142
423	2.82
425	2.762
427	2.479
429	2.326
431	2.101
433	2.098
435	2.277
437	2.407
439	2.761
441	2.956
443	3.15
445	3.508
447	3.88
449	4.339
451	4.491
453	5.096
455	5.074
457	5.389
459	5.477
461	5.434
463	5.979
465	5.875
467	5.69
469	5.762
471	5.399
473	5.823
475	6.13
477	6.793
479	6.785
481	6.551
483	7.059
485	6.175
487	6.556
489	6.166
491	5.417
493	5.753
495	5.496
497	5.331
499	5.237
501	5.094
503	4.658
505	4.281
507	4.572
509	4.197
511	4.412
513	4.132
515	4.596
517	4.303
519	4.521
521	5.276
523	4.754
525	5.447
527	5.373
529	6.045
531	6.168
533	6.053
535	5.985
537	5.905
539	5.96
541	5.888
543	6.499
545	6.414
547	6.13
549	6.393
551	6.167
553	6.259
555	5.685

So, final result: 1.7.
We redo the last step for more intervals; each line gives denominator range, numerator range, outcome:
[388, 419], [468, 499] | 1.45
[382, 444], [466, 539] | 1.50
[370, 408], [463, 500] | 1.21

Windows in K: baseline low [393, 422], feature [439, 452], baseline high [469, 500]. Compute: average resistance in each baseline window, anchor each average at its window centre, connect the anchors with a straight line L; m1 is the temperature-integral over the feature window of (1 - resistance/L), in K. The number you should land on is 3.46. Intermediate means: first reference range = 3.91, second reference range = 6.04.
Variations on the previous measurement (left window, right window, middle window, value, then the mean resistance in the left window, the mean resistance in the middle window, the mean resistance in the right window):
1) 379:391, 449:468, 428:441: 7.2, 5.31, 2.38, 5.33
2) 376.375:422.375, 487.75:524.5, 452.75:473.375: -3.7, 4.41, 5.55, 4.92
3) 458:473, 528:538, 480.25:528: 5.3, 5.67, 5.22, 6.03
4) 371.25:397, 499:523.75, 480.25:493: -4.2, 5.22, 6.27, 4.59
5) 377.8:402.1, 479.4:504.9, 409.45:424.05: 6.0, 5.13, 3.13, 5.76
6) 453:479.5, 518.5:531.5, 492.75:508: 1.4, 5.77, 5.02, 5.37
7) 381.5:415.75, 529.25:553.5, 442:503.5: -1.1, 4.52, 5.48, 6.15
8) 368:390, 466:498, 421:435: 7.8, 5.23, 2.47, 6.06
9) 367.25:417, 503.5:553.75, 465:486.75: -4.6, 4.66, 6.21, 5.42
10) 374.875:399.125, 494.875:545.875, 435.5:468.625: 4.9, 5.2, 4.46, 5.25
